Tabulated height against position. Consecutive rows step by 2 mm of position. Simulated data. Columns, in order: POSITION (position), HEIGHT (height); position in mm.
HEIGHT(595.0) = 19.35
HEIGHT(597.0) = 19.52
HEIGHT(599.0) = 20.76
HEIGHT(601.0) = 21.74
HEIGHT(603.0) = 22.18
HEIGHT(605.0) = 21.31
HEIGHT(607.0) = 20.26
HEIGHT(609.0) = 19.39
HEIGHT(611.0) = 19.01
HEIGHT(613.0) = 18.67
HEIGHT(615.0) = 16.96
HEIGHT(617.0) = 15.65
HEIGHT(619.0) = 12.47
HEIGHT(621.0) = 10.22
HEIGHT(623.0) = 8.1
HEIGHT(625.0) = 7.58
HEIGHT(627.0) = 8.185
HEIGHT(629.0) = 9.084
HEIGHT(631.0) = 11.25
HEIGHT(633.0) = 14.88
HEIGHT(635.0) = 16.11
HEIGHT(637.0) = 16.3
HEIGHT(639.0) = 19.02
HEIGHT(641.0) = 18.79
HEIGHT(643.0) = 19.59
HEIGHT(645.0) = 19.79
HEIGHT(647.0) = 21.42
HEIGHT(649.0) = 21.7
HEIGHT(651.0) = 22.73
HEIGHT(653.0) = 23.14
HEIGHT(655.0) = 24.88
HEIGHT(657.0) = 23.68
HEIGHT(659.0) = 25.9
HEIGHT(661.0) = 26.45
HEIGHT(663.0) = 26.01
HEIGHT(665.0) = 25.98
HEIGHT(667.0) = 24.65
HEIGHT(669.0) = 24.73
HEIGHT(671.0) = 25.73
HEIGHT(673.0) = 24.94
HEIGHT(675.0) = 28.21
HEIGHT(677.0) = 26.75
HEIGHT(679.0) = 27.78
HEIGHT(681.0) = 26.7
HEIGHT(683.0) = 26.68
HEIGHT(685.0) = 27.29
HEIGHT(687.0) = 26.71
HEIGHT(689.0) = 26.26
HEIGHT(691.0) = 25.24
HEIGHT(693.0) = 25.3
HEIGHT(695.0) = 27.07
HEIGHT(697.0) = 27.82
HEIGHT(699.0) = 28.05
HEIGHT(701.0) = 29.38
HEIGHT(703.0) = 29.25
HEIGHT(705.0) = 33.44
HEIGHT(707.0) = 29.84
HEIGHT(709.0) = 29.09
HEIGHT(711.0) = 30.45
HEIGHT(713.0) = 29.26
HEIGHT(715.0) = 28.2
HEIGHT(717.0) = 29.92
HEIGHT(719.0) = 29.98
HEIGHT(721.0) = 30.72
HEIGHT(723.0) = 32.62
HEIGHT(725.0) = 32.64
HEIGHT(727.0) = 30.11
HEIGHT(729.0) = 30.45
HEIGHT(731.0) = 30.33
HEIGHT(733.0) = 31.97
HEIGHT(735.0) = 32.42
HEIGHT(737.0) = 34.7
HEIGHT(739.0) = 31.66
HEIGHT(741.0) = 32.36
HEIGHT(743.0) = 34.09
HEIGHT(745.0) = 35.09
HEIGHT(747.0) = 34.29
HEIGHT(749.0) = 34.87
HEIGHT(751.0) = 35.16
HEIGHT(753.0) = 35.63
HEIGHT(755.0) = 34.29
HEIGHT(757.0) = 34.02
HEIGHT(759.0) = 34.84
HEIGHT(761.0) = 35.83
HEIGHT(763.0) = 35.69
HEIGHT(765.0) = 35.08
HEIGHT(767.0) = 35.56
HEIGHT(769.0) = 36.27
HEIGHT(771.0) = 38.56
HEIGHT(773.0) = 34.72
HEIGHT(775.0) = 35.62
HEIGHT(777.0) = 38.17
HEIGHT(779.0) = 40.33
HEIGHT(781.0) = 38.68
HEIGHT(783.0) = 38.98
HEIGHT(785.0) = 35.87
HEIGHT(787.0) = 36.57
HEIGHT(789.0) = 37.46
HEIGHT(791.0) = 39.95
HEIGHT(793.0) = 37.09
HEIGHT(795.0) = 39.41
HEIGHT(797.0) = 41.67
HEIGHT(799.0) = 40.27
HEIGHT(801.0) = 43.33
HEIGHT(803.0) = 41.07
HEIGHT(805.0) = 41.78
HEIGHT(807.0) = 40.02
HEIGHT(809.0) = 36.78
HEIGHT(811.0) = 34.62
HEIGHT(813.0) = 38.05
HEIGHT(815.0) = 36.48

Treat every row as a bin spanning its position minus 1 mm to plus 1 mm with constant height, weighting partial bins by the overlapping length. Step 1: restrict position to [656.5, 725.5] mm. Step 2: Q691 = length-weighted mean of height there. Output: 27.8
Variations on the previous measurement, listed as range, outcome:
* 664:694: 26.2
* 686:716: 28.4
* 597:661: 17.9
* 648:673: 24.6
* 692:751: 30.9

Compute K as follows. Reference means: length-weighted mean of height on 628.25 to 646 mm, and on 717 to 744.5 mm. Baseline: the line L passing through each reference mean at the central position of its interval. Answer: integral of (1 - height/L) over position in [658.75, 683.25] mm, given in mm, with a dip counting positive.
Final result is -4.9 mm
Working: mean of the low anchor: 16.2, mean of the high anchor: 31.8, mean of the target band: 26.2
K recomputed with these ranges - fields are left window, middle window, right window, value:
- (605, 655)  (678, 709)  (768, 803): -2.84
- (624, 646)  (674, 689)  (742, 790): -3.32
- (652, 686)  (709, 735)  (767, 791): 0.71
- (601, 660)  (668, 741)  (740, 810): -3.89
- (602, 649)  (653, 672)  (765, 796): -3.67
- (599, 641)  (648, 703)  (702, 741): -4.81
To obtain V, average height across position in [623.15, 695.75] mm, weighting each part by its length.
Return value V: 21.9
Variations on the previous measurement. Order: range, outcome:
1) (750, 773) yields 35.5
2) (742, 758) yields 34.7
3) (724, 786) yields 34.8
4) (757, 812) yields 37.9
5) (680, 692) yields 26.5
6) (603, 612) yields 20.2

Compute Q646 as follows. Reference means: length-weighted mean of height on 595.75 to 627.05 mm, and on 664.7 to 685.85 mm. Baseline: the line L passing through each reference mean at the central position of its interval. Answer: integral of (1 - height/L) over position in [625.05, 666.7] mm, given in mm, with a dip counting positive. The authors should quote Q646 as 5.0 mm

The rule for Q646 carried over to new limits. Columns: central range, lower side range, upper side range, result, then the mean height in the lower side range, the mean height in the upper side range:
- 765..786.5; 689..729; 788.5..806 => 0.3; 29.3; 40.3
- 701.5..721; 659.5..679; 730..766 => 0.2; 26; 34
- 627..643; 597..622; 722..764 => 4.8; 18.3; 33.5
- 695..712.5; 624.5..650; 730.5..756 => -1.6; 15.8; 33.7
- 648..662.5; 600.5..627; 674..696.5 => -1.2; 16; 26.8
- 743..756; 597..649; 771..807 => -0.5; 16.5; 38.9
